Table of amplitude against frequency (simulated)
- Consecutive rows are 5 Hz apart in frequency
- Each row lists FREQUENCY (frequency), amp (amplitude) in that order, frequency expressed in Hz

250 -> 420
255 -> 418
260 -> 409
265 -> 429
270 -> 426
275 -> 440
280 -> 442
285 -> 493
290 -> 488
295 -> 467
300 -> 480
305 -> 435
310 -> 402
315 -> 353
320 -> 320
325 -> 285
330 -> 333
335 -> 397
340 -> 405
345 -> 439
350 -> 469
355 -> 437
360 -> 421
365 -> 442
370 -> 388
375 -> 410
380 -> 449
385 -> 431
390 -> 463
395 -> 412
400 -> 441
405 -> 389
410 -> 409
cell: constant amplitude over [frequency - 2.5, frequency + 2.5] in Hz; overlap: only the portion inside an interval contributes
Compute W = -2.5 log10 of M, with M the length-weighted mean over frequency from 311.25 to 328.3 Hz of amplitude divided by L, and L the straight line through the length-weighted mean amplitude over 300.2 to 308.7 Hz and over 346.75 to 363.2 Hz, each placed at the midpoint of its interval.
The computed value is 0.33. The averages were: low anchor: 443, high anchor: 442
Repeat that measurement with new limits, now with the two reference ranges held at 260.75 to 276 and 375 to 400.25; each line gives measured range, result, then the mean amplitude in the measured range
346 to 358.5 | -0.04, 449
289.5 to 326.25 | 0.07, 403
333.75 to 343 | 0.08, 404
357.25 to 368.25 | 0.01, 429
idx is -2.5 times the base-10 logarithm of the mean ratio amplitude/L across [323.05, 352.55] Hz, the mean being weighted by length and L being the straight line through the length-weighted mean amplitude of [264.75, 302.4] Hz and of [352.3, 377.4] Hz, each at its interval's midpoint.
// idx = 0.113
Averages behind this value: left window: 460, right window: 420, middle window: 390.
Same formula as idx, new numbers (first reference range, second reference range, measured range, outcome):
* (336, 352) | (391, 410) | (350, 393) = -0.02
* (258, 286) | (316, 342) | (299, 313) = -0.13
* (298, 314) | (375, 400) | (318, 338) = 0.27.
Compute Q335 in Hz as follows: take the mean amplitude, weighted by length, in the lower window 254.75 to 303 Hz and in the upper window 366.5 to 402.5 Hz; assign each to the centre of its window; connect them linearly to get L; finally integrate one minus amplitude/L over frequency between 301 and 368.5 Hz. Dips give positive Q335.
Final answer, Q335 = 6.4 Hz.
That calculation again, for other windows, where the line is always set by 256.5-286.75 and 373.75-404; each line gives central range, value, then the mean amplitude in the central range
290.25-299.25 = -0.78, 475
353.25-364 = 0.10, 430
